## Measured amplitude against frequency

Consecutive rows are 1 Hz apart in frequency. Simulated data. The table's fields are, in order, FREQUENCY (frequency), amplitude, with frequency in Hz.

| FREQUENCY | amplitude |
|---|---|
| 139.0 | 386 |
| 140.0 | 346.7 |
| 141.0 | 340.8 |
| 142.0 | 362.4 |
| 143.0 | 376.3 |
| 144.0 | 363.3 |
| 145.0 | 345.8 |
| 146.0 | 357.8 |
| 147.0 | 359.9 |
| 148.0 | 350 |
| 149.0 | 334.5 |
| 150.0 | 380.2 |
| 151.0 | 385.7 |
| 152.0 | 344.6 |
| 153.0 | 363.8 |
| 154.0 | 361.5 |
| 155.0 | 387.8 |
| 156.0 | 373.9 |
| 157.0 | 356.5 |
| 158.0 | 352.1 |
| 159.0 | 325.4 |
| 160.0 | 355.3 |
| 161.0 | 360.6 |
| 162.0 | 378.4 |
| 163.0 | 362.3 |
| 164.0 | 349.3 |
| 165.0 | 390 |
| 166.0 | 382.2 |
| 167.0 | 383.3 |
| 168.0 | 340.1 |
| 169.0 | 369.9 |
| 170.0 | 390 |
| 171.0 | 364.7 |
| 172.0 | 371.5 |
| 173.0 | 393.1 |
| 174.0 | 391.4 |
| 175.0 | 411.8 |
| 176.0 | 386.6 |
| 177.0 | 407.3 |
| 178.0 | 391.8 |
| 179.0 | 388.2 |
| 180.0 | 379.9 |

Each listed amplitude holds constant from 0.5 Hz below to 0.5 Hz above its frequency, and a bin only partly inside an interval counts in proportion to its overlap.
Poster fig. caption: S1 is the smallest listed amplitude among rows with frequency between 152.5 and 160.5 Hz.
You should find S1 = 325.4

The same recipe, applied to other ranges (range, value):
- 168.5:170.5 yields 369.9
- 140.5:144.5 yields 340.8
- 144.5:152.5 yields 334.5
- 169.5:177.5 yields 364.7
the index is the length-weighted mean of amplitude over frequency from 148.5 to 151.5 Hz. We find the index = 367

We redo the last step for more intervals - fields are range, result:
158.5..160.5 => 340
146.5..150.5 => 356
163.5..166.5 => 374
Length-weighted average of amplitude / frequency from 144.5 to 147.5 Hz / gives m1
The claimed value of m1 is 354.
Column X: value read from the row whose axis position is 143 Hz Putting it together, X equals 376.3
